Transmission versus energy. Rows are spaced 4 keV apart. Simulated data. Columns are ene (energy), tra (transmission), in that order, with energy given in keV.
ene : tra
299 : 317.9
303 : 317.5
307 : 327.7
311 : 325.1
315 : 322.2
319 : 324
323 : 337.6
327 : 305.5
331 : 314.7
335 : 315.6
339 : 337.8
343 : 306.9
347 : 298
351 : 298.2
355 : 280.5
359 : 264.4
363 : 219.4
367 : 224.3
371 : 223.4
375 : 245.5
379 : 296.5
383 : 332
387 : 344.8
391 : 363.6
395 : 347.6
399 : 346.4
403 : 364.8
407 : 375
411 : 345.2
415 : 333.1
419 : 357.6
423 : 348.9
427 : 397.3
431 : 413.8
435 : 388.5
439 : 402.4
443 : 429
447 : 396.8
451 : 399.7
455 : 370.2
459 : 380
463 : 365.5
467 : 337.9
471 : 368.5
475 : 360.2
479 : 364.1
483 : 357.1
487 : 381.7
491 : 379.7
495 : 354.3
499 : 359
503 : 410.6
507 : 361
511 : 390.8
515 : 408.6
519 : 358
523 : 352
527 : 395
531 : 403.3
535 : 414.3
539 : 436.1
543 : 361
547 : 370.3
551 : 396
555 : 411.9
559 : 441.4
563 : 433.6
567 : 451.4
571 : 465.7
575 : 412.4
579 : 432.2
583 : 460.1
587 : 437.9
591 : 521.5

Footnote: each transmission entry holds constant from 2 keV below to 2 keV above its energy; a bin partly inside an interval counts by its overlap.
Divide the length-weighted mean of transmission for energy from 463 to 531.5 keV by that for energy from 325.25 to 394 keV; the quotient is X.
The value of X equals 1.27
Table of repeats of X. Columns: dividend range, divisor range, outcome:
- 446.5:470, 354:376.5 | 1.55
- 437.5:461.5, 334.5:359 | 1.31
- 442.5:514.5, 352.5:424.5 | 1.21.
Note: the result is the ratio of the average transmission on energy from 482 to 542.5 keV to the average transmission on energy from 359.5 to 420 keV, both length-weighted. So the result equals 1.2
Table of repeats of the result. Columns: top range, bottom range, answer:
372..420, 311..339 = 1.04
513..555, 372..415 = 1.17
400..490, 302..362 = 1.21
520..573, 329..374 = 1.46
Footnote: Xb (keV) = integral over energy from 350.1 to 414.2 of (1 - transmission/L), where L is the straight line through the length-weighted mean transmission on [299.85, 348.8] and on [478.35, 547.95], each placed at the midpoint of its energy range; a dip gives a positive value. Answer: 6.4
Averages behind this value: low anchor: 319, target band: 305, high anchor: 381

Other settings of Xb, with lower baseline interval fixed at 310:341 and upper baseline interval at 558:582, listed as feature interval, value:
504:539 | 2.4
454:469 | 1.0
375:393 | 1.4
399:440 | -0.3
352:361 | 1.7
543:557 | 1.4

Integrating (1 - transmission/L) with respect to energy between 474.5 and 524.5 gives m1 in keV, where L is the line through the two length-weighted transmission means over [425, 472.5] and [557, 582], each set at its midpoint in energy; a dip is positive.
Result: 4.5 keV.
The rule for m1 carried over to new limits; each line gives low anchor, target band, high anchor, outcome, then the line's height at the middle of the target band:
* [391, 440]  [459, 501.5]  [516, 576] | 2.50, 387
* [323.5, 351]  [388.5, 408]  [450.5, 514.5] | -1.18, 338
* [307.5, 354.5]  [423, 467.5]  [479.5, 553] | -4.04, 357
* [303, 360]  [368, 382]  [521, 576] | 3.11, 332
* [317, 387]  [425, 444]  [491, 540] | -3.70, 339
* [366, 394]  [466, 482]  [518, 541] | -0.06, 357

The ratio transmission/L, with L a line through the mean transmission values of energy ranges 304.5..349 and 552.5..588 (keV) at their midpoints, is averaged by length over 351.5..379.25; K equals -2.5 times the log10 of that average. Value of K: 0.33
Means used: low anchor 320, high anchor 438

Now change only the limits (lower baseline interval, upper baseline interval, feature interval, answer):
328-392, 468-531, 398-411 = -0.14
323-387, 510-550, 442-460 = -0.15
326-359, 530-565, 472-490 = 0.02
